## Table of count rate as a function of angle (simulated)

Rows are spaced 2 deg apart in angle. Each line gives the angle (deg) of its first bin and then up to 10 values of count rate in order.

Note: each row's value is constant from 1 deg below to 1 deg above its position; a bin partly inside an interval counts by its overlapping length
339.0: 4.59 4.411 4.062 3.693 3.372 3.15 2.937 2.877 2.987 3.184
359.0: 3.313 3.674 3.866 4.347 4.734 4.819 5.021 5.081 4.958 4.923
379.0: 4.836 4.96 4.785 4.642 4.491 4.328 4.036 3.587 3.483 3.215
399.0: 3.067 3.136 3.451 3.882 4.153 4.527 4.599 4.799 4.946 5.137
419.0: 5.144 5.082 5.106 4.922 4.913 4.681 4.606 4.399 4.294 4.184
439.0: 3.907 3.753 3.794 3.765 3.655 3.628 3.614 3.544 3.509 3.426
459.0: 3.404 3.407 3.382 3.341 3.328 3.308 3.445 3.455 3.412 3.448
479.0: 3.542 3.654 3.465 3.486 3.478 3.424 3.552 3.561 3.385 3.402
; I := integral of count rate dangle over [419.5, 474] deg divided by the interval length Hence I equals 3.93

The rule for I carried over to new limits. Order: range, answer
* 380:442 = 4.33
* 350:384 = 4.19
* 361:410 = 4.25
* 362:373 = 4.61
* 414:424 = 5.08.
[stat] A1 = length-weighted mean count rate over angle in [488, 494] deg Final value 3.51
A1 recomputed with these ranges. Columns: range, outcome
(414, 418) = 5.04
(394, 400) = 3.26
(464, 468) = 3.33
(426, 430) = 4.8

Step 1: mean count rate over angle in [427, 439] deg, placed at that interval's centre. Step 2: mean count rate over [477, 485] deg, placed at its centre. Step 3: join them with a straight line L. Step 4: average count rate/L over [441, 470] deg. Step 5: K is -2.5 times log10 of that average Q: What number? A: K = 0.14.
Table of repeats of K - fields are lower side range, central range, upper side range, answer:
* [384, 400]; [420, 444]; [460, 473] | -0.23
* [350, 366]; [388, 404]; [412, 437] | 0.18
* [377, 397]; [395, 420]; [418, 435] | 0.11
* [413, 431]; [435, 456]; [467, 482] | 0.14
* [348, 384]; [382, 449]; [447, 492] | -0.12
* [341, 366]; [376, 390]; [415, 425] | -0.13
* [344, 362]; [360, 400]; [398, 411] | -0.23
